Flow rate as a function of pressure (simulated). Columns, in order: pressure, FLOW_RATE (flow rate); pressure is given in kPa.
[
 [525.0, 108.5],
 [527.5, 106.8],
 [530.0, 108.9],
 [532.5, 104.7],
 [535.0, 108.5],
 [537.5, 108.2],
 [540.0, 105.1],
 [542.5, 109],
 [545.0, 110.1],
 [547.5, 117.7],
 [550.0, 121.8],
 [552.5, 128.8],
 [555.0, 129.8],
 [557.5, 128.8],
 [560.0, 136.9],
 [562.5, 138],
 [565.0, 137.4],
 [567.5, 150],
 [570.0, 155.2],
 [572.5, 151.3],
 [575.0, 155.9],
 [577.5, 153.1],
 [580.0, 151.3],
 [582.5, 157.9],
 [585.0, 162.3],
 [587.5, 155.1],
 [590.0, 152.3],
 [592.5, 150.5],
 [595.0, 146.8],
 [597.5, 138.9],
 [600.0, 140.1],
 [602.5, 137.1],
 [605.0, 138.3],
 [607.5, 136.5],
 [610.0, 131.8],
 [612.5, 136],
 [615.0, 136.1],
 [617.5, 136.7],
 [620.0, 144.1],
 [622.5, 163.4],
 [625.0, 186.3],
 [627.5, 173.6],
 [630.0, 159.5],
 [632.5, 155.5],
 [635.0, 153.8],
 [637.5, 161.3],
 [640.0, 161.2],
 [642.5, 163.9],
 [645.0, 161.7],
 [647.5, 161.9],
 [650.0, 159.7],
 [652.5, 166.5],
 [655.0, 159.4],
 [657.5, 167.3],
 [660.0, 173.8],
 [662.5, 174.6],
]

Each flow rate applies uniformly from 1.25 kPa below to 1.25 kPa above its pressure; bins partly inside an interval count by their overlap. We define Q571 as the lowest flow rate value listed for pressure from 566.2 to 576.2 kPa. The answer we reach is 150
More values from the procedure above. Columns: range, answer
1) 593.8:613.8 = 131.8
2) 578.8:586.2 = 151.3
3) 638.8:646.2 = 161.2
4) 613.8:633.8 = 136.1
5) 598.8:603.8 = 137.1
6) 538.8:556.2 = 105.1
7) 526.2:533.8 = 104.7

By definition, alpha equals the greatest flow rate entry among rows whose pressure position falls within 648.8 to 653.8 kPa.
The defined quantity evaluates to 166.5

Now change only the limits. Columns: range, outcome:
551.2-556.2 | 129.8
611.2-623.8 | 163.4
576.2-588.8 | 162.3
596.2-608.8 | 140.1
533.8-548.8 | 117.7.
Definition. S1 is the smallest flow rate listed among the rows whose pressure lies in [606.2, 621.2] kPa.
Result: 131.8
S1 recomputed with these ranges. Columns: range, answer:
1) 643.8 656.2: 159.4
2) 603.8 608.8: 136.5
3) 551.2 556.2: 128.8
